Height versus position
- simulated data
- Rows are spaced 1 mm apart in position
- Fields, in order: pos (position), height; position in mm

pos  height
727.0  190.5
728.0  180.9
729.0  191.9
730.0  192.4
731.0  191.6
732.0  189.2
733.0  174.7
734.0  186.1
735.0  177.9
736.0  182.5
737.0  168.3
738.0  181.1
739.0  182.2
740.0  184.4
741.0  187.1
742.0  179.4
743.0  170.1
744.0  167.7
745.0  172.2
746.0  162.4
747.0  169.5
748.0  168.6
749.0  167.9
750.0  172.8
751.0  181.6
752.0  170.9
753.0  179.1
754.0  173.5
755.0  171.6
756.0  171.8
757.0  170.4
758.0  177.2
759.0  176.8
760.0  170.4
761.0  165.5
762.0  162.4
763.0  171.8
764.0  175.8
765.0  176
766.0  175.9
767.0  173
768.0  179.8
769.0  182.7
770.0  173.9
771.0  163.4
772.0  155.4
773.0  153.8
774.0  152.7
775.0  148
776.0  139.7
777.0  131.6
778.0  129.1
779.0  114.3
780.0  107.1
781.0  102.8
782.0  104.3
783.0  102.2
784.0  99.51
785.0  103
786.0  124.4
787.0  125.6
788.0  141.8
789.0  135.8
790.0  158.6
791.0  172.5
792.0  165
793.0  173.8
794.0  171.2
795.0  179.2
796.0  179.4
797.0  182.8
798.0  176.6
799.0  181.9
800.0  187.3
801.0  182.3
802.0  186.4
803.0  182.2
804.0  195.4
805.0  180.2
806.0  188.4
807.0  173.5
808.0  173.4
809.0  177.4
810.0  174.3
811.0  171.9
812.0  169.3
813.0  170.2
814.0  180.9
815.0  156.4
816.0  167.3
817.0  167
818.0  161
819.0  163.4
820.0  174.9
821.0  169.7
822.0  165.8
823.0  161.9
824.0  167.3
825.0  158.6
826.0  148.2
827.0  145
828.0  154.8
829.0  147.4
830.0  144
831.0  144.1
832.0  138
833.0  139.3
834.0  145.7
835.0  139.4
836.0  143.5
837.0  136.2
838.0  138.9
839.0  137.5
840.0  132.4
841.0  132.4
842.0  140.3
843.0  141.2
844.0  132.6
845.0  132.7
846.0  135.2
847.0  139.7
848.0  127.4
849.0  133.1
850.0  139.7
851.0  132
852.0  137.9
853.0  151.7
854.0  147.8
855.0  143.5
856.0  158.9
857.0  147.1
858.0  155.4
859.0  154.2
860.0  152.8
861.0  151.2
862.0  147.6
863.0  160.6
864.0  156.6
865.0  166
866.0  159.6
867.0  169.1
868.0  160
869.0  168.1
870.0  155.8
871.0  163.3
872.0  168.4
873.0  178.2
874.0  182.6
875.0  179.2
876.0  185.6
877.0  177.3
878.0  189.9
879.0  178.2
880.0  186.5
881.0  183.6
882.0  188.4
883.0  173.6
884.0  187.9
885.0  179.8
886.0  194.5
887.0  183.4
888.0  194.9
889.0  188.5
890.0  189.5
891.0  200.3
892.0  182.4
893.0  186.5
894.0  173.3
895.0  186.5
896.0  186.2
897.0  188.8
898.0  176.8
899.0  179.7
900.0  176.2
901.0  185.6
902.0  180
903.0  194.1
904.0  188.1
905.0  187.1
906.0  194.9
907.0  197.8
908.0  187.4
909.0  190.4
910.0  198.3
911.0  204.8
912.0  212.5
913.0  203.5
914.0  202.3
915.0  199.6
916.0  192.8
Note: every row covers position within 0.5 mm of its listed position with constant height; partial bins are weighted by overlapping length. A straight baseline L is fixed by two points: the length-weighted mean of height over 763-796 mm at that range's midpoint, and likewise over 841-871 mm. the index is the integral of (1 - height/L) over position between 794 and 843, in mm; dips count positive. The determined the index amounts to -4.9 mm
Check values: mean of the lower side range 148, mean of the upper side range 148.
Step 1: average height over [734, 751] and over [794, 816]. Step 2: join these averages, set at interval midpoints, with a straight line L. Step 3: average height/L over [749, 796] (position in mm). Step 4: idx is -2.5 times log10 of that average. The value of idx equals 0.14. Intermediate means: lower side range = 175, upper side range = 178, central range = 155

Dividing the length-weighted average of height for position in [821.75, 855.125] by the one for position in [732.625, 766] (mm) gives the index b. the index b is 0.8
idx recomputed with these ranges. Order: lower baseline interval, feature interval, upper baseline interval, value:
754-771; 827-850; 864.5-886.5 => 0.25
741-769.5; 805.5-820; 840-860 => -0.12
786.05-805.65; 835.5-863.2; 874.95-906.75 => 0.25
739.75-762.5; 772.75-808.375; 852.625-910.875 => 0.14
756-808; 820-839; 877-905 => 0.14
